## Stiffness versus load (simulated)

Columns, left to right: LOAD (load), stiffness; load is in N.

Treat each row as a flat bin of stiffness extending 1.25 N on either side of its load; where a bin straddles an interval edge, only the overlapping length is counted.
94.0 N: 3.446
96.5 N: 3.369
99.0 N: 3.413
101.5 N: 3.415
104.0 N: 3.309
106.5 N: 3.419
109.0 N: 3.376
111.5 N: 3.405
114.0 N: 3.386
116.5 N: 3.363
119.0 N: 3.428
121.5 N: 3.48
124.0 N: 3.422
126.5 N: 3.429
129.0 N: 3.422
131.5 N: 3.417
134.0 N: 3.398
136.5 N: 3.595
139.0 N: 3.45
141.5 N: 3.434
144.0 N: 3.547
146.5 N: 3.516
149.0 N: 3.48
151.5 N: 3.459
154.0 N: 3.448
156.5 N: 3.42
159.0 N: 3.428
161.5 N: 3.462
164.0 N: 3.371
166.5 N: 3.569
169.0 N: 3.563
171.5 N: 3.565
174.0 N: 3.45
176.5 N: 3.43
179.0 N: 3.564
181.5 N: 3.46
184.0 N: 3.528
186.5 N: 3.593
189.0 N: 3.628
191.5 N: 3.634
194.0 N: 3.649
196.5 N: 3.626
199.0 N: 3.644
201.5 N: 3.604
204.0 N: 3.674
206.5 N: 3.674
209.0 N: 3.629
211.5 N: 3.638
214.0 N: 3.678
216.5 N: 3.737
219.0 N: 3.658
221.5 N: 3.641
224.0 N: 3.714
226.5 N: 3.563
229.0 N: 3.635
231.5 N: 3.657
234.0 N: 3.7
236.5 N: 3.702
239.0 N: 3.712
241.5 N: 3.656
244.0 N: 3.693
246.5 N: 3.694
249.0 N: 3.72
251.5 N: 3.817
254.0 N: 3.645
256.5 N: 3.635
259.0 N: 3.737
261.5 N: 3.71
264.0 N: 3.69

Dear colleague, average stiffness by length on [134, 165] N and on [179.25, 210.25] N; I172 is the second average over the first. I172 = 1.04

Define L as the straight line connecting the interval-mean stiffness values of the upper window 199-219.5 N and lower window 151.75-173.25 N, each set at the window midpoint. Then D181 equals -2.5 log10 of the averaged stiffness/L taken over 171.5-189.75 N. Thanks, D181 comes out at 0.01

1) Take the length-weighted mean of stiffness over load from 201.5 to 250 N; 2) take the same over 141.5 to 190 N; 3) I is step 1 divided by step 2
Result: 1.05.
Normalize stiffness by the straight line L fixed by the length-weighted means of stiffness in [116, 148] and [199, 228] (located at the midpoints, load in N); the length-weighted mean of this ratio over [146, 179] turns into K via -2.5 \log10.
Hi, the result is 0.02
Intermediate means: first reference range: 3.46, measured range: 3.48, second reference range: 3.65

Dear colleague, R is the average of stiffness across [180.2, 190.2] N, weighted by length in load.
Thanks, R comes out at 3.55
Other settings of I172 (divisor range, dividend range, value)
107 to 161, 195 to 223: 1.06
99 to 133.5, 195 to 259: 1.08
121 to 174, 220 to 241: 1.06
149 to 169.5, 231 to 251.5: 1.07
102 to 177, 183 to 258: 1.06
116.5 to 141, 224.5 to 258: 1.07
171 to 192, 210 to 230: 1.03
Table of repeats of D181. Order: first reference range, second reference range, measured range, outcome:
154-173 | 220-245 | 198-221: -0.016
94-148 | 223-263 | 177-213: -0.007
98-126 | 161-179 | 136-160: -0.005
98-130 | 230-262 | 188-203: -0.014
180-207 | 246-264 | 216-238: -0.001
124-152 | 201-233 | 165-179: 0.009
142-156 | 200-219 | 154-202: 0.011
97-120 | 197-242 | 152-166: 0.024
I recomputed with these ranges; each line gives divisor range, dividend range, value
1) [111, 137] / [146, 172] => 1.01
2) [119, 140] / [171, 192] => 1.02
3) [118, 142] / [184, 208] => 1.05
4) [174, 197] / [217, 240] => 1.03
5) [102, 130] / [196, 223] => 1.07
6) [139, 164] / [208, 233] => 1.06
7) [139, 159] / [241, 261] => 1.07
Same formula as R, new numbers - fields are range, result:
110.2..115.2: 3.4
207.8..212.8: 3.63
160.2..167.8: 3.47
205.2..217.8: 3.67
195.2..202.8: 3.63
